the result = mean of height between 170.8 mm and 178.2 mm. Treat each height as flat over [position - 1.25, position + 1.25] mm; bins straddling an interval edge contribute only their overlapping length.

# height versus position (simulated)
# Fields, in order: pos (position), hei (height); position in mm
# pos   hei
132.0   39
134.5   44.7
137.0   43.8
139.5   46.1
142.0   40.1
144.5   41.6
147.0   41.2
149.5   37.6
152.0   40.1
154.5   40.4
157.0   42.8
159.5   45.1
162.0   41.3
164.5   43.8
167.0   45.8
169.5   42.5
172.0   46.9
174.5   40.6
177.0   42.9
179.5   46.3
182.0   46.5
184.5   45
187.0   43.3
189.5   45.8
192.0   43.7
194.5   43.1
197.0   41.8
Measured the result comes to 43.4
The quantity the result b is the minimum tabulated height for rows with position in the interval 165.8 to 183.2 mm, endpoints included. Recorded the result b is 40.6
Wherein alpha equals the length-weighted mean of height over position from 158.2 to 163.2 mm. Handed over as 43.2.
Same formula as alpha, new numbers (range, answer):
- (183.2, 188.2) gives 44.2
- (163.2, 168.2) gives 44.8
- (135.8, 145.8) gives 42.9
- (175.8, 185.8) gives 45.2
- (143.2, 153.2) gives 40.1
